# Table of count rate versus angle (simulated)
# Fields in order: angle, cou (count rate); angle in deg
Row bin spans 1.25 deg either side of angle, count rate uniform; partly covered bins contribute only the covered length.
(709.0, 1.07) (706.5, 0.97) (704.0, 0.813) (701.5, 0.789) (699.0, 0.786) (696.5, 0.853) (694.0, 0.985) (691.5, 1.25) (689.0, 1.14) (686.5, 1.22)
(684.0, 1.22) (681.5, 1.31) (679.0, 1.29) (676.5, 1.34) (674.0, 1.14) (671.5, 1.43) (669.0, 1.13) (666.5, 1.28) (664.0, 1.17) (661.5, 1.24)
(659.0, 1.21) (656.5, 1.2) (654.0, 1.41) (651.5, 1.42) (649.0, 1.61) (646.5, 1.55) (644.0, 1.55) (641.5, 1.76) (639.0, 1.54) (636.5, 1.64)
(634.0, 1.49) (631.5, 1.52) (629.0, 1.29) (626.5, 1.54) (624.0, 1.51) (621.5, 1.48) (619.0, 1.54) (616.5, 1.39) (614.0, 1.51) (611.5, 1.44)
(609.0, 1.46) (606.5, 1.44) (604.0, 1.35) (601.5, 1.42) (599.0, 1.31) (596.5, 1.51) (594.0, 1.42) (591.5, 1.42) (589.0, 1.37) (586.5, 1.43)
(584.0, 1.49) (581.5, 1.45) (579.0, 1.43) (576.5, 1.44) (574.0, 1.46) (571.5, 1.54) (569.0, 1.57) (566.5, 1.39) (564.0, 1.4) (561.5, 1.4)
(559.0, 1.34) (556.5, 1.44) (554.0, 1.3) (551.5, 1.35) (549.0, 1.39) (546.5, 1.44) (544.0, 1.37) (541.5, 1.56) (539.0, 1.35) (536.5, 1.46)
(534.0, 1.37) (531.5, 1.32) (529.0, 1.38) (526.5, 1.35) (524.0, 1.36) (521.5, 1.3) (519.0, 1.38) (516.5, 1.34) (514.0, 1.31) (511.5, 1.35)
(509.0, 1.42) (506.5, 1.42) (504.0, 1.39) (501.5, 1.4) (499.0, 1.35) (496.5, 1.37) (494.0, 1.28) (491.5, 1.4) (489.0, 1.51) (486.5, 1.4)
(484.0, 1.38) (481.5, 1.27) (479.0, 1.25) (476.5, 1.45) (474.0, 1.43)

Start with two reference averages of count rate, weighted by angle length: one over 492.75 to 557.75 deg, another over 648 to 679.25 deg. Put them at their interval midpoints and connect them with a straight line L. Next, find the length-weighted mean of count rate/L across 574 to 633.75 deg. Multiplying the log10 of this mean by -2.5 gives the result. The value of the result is -0.09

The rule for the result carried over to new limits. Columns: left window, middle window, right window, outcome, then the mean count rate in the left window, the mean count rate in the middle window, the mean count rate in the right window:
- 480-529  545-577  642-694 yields -0.06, 1.37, 1.42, 1.3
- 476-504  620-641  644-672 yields -0.13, 1.37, 1.51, 1.34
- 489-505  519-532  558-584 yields 0.04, 1.38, 1.35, 1.45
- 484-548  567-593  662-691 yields -0.10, 1.38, 1.46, 1.24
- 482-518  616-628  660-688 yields -0.16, 1.38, 1.49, 1.25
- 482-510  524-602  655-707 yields -0.09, 1.39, 1.41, 1.14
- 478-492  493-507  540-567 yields 0.01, 1.37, 1.37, 1.4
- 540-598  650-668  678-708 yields -0.11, 1.43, 1.28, 1.05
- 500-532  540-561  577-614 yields -0.01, 1.36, 1.4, 1.43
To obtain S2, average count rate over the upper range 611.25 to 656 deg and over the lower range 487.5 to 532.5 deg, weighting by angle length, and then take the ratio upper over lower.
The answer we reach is 1.10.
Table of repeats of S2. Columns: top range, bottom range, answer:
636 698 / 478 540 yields 0.96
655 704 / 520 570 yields 0.83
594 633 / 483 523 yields 1.05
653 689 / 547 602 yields 0.88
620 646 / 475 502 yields 1.12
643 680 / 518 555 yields 0.96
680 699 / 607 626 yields 0.76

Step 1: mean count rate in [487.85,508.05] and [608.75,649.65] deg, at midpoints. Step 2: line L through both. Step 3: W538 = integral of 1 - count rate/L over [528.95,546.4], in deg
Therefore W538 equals 0.29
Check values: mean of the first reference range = 1.39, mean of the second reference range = 1.52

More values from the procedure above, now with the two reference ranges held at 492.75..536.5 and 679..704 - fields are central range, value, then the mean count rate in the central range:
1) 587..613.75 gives -4.5 deg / 1.42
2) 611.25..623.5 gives -3.0 deg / 1.48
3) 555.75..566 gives -0.9 deg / 1.39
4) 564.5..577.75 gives -2.2 deg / 1.48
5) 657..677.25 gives -2.5 deg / 1.24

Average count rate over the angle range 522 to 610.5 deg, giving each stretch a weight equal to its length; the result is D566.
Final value 1.41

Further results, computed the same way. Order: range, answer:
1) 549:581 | 1.42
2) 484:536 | 1.37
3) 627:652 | 1.54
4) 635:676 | 1.39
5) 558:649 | 1.47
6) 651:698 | 1.22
